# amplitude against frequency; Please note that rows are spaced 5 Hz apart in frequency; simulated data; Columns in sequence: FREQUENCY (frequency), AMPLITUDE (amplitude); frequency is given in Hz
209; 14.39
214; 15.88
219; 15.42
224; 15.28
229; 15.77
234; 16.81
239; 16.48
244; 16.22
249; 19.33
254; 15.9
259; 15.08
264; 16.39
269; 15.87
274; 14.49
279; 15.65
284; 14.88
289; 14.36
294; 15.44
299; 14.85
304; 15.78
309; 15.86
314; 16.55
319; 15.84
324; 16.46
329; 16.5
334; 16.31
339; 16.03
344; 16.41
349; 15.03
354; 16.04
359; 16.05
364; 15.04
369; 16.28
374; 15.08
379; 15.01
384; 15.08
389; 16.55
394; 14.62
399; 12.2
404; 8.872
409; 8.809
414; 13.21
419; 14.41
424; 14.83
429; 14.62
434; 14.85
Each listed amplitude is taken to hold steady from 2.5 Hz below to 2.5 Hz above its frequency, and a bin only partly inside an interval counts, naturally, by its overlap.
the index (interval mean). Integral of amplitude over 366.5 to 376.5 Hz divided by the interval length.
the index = 15.7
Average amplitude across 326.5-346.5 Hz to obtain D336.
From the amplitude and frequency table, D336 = 16.3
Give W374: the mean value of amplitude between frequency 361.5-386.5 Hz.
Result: 15.3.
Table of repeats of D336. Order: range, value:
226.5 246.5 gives 16.3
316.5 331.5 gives 16.3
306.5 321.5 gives 16.1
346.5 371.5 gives 15.7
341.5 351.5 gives 15.7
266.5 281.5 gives 15.3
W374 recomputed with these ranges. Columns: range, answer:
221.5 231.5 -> 15.5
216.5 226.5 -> 15.3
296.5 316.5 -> 15.8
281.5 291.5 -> 14.6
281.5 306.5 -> 15.1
